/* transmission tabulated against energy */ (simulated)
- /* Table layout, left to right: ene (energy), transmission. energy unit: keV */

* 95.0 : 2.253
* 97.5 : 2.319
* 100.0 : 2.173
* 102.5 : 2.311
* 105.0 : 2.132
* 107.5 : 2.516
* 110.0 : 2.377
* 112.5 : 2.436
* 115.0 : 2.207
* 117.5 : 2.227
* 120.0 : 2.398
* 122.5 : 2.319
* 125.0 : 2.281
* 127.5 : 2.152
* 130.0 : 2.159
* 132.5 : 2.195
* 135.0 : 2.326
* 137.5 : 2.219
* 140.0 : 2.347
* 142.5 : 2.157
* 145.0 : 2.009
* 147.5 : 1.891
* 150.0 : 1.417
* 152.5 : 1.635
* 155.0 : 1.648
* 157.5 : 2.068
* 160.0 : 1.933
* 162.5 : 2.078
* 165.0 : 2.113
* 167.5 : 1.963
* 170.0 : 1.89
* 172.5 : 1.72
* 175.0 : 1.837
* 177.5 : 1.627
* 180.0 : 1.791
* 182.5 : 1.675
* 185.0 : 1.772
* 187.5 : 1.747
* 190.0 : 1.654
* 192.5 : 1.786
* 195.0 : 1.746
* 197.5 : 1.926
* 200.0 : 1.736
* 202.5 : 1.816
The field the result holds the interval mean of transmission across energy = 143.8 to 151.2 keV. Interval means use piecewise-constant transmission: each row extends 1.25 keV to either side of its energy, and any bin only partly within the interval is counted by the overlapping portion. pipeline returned 1.77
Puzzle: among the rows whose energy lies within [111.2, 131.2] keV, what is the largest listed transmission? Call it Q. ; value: 2.436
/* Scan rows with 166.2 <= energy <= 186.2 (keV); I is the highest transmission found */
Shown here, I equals 1.963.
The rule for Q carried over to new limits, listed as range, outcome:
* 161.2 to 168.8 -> 2.113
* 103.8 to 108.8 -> 2.516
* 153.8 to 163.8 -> 2.078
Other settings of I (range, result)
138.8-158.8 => 2.347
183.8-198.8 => 1.926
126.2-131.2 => 2.159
